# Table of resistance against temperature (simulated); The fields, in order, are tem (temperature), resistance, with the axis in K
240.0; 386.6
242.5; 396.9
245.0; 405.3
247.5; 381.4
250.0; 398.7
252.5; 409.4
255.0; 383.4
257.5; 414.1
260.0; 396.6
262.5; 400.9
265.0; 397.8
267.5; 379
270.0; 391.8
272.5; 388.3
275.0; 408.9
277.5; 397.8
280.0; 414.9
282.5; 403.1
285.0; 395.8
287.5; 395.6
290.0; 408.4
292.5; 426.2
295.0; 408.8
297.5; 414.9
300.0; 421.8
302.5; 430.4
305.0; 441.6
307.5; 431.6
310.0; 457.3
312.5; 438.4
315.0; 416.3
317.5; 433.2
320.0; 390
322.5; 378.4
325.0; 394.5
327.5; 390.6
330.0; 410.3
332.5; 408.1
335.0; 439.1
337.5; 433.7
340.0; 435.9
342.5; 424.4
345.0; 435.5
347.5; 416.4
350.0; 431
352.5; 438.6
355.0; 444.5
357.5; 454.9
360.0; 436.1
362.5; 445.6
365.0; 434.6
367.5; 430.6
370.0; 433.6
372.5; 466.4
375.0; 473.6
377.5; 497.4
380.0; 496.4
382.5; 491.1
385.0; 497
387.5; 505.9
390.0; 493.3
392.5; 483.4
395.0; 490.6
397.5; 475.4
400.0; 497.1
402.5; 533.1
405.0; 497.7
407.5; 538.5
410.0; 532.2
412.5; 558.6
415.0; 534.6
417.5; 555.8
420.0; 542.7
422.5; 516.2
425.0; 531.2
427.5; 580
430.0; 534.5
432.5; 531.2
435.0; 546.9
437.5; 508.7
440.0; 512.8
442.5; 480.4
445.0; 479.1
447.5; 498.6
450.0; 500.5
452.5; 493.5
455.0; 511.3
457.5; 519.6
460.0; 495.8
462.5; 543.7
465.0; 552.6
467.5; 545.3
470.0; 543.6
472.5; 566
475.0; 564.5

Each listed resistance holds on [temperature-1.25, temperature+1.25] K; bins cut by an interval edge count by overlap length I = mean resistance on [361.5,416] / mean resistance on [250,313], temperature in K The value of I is 1.2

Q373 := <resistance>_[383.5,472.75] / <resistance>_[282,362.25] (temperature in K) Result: 1.23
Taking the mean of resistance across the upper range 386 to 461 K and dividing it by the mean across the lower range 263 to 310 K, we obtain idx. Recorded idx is 1.3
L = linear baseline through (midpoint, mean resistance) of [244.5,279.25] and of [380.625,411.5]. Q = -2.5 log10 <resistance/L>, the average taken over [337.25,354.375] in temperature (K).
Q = 0.08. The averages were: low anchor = 397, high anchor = 503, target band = 431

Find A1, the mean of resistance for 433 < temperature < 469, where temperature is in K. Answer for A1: 514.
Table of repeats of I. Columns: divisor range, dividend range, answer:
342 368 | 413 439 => 1.23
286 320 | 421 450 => 1.23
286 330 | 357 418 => 1.18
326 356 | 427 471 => 1.22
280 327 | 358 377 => 1.08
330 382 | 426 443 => 1.19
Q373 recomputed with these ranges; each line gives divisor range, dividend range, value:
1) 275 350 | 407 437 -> 1.30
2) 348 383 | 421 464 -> 1.14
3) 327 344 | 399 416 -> 1.25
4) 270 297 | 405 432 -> 1.34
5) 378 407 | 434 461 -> 1.01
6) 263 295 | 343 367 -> 1.09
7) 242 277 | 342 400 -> 1.16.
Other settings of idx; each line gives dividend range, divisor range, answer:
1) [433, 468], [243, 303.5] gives 1.27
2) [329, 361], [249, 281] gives 1.08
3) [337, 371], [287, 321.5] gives 1.03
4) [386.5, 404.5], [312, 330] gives 1.23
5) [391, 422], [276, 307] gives 1.26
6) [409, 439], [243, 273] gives 1.36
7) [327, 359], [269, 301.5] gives 1.06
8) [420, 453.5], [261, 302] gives 1.28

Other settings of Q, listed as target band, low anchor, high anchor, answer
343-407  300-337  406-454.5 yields 0.01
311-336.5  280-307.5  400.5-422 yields 0.09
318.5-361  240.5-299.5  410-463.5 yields 0.08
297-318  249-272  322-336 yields -0.08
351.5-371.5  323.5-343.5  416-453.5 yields 0.01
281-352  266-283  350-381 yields 0.01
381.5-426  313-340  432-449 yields -0.09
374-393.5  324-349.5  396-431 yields -0.01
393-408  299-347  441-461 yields -0.08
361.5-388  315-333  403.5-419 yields 0.02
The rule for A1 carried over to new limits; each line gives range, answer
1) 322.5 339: 410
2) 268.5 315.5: 415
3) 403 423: 535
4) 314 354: 417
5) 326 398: 452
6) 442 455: 493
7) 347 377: 444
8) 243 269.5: 397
